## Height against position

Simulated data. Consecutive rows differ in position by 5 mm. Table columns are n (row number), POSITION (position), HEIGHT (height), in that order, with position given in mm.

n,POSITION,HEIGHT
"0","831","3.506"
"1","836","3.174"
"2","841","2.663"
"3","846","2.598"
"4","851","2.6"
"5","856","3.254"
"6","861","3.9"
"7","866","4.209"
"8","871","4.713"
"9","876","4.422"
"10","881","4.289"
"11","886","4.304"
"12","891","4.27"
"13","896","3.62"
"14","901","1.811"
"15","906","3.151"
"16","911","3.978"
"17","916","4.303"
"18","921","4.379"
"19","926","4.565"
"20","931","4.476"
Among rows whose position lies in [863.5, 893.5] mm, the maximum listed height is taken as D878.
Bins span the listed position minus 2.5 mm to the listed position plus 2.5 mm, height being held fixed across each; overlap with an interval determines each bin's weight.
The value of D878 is 4.713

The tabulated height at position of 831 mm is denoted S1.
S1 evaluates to 3.506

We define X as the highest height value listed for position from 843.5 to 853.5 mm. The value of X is 2.6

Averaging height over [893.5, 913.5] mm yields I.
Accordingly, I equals 3.14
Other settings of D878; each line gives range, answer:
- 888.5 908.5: 4.27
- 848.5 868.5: 4.209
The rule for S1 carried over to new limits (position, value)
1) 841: 2.663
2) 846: 2.598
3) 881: 4.289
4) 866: 4.209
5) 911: 3.978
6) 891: 4.27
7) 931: 4.476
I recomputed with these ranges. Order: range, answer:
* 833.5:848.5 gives 2.81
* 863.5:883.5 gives 4.41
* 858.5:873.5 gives 4.27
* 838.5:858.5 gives 2.78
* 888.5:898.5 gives 3.95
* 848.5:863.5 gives 3.25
